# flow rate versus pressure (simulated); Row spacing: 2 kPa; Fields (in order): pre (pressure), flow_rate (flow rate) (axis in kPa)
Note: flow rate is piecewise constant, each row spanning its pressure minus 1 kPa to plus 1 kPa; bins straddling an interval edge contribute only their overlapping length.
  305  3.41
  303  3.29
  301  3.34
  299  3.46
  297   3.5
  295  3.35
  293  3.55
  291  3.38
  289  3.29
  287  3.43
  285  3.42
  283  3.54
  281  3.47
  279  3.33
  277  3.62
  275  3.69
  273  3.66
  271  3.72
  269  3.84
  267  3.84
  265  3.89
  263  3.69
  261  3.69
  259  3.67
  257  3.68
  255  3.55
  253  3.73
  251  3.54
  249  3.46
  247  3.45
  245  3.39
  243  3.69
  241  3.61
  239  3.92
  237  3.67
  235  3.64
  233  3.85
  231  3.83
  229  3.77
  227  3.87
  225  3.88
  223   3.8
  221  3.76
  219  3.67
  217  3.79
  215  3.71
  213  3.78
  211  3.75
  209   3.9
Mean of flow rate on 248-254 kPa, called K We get 3.58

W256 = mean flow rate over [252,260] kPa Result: 3.66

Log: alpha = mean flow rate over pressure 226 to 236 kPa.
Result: 3.79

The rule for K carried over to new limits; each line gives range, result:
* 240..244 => 3.65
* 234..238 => 3.66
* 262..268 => 3.81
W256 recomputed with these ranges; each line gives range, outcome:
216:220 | 3.73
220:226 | 3.81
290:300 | 3.45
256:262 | 3.68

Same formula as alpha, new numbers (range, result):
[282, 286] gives 3.48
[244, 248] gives 3.42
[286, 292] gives 3.37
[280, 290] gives 3.43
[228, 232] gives 3.8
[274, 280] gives 3.55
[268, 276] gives 3.73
